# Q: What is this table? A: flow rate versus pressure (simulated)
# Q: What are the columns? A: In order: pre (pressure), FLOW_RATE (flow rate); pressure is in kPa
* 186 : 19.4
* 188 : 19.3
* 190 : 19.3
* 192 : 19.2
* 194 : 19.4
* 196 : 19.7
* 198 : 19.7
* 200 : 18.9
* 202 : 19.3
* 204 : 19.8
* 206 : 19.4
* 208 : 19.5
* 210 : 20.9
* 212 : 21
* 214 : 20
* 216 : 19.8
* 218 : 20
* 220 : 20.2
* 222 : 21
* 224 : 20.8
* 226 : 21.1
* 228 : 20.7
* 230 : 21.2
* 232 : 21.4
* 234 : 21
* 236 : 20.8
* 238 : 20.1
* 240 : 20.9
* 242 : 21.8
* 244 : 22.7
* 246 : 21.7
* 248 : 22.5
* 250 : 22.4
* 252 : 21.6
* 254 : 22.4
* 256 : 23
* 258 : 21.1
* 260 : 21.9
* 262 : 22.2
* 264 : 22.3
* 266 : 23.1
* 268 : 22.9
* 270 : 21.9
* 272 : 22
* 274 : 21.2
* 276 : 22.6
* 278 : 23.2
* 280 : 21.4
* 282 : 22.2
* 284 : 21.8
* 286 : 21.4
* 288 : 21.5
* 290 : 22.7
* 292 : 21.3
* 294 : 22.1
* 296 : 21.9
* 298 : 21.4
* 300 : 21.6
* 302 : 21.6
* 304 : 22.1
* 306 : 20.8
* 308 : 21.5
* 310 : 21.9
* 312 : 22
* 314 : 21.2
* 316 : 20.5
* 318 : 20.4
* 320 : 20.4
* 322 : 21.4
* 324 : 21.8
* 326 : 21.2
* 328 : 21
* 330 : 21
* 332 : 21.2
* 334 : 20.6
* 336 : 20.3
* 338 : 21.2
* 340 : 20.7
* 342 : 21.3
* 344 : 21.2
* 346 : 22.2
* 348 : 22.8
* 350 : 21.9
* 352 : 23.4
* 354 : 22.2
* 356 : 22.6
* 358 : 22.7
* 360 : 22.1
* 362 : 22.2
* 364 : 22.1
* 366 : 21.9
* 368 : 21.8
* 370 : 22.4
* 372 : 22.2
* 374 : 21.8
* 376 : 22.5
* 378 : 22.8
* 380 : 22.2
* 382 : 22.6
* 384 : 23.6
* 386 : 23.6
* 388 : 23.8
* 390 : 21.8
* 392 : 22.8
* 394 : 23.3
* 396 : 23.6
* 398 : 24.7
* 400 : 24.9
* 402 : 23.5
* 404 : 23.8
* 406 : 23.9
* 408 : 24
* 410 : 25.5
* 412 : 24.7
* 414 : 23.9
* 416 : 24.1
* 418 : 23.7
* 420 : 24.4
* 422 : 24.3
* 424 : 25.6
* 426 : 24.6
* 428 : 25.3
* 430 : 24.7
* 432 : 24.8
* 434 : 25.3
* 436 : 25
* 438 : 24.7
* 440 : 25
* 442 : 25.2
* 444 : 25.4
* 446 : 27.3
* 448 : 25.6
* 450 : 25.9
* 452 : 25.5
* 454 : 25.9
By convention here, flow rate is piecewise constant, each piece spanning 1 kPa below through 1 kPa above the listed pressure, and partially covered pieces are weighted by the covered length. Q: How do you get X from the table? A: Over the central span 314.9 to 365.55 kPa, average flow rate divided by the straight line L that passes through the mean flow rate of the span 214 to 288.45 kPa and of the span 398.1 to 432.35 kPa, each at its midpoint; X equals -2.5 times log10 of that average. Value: 0.08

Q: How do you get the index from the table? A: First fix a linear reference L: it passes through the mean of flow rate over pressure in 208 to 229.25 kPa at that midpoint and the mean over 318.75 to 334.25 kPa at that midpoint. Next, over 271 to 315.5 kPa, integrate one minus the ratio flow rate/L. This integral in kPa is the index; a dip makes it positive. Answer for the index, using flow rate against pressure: -1.8 kPa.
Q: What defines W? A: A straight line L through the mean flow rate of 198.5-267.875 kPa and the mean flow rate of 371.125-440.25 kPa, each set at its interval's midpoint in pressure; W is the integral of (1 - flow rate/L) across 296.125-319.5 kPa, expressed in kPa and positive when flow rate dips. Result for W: 1.0 kPa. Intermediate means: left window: 21.1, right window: 23.9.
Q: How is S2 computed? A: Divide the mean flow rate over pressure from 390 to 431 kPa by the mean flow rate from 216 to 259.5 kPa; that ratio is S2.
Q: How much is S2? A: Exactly 1.14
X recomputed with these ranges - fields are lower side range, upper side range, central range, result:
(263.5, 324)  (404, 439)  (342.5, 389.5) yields 0.04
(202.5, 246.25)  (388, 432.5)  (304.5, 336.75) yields 0.07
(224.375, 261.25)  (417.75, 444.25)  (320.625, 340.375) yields 0.10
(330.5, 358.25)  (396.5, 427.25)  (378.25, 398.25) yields 0.01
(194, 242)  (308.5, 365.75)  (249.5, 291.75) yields -0.06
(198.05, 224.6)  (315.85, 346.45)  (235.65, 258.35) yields -0.08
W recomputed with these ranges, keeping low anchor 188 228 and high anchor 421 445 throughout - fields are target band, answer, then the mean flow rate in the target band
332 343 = 1.0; 20.9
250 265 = -0.7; 22.1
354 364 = 0.4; 22.4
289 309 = 0.3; 21.7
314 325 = 0.7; 20.9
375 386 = 0.5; 22.8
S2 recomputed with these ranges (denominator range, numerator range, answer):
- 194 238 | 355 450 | 1.17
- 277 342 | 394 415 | 1.13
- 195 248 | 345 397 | 1.10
